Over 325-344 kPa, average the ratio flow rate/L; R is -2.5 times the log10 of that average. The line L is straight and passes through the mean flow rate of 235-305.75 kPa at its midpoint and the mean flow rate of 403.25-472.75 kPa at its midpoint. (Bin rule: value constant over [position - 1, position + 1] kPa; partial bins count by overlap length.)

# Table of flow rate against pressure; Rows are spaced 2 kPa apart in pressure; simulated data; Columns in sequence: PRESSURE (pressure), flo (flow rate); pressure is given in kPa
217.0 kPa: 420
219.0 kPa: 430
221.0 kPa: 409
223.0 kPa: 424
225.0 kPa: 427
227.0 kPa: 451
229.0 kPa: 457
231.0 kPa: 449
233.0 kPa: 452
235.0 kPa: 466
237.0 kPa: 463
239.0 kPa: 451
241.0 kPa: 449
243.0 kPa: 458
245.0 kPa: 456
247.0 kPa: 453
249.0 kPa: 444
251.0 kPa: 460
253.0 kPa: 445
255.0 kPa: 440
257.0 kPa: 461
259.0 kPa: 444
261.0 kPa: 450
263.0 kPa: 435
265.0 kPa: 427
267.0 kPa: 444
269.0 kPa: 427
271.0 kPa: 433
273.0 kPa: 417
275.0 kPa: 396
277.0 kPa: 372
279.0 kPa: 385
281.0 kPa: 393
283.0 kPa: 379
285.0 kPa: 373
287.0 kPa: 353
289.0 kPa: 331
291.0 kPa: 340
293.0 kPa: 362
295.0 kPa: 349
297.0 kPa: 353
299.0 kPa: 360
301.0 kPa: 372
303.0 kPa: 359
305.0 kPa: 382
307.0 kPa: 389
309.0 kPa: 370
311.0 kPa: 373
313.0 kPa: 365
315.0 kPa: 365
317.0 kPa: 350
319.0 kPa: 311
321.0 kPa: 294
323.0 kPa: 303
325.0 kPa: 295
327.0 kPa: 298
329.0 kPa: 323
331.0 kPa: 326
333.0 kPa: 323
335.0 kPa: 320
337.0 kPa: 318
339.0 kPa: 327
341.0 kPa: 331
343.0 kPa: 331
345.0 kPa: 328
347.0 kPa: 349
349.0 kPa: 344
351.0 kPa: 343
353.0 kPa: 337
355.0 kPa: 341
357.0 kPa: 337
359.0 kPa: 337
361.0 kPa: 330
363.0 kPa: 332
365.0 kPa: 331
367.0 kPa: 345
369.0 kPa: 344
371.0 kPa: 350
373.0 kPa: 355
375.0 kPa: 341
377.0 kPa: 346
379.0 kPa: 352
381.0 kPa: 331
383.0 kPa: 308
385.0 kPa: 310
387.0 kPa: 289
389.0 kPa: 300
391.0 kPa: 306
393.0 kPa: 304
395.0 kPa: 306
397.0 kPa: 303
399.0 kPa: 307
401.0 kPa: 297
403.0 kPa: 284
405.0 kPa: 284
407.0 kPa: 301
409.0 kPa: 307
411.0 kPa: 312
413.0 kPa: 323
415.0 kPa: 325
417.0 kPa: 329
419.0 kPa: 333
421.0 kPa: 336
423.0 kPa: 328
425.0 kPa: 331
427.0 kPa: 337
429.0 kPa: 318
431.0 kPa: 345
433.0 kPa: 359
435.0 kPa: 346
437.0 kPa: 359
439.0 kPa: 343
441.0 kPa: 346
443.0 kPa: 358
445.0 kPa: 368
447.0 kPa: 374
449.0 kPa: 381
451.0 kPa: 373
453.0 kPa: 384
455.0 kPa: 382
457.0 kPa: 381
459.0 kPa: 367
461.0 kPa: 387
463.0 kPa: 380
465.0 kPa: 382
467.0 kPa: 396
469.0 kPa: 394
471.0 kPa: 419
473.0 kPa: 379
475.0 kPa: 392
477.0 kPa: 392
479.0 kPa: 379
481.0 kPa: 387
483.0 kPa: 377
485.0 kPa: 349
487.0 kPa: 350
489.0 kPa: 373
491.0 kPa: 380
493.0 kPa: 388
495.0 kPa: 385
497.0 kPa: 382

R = 0.21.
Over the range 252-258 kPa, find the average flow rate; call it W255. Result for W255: 449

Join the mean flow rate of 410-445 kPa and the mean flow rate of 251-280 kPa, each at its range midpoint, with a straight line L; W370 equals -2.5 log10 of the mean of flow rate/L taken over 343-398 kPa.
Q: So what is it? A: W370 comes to 0.125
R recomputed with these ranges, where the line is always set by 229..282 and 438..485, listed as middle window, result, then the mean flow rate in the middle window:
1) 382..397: 0.298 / 303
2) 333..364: 0.227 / 333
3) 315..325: 0.301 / 318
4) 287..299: 0.220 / 349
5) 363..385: 0.191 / 339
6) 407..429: 0.202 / 325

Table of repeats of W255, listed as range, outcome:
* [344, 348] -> 338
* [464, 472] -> 398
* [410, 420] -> 324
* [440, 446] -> 357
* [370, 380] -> 349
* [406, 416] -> 314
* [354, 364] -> 335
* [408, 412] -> 310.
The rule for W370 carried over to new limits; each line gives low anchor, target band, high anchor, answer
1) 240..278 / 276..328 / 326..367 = 0.09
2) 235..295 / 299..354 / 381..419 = 0.09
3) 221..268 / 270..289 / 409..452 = 0.11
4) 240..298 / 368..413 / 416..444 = 0.14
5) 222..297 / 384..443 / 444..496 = 0.22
